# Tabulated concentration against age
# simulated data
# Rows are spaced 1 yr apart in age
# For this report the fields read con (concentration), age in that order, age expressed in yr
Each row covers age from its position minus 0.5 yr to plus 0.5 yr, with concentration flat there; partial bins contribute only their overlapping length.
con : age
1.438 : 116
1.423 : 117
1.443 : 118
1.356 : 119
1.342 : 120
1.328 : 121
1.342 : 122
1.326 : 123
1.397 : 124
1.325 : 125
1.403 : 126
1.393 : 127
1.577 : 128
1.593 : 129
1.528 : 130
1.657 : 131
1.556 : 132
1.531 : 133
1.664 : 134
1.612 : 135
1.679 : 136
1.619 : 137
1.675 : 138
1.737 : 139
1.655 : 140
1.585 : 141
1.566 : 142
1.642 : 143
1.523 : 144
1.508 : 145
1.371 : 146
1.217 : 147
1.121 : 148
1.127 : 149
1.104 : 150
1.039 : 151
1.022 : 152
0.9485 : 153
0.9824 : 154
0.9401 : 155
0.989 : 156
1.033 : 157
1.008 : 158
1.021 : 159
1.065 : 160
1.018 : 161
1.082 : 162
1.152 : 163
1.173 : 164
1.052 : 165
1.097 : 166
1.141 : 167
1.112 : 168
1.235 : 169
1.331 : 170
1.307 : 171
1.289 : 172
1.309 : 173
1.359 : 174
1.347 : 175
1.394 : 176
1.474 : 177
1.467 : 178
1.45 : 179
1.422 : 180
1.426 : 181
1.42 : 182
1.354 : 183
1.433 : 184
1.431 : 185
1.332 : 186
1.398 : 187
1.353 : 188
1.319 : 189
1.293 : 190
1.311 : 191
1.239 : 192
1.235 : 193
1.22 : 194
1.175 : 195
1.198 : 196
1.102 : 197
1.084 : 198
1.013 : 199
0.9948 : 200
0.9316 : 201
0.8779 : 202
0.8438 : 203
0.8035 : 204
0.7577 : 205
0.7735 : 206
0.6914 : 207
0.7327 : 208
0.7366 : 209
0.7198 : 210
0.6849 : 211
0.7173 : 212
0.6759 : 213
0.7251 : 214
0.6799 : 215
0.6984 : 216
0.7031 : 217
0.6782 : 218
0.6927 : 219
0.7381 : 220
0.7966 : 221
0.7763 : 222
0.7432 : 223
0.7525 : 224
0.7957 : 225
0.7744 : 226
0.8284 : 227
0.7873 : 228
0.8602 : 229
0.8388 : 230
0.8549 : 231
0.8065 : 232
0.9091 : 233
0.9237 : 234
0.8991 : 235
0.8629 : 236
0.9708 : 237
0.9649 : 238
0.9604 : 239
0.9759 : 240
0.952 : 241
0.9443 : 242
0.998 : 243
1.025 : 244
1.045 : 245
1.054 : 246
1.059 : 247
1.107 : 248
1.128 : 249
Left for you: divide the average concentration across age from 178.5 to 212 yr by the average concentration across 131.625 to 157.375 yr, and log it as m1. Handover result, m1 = 0.8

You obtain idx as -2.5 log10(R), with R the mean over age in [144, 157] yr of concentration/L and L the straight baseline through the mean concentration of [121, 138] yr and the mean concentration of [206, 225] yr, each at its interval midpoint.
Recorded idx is 0.175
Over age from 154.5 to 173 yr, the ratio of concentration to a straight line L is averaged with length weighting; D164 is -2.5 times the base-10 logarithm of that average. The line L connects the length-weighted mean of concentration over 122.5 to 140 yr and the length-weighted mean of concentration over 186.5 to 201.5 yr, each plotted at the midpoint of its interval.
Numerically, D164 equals 0.21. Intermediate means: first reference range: 1.55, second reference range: 1.19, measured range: 1.12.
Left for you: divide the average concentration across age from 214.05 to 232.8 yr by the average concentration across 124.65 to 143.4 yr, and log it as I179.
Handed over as 0.5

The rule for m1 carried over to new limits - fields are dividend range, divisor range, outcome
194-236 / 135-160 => 0.64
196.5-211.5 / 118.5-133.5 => 0.59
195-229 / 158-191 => 0.63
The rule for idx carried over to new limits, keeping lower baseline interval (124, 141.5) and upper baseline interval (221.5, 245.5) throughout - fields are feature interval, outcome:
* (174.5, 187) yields -0.14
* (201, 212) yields 0.36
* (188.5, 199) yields -0.05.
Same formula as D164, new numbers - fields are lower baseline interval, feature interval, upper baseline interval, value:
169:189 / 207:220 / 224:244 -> 0.46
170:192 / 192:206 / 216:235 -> 0.13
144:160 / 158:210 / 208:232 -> -0.23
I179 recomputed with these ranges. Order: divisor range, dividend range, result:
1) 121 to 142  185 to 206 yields 0.73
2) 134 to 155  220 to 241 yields 0.62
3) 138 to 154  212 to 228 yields 0.55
